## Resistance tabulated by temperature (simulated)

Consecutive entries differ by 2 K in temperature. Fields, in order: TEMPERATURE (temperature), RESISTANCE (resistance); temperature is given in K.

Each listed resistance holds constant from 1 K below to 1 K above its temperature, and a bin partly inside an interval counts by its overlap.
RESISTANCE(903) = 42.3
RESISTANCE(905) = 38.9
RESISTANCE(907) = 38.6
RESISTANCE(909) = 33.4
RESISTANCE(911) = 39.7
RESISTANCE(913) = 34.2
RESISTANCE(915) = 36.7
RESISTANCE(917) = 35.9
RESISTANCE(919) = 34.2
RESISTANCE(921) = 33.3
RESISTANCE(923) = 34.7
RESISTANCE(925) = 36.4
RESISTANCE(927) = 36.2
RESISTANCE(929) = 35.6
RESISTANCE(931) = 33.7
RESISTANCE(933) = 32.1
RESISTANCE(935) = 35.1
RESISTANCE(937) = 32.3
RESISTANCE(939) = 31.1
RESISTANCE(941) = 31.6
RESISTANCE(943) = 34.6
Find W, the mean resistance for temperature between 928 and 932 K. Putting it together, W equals 34.7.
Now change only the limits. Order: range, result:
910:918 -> 36.6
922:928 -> 35.8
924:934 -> 34.8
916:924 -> 34.5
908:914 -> 35.8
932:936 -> 33.6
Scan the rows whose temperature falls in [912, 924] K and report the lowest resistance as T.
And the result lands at 33.3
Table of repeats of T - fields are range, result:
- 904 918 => 33.4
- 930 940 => 31.1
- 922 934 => 32.1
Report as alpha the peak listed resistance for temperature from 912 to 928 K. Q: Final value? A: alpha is 36.7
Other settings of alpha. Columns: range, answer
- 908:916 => 39.7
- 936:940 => 32.3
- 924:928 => 36.4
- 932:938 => 35.1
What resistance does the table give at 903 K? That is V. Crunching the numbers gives 42.3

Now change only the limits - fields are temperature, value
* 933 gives 32.1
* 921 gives 33.3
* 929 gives 35.6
